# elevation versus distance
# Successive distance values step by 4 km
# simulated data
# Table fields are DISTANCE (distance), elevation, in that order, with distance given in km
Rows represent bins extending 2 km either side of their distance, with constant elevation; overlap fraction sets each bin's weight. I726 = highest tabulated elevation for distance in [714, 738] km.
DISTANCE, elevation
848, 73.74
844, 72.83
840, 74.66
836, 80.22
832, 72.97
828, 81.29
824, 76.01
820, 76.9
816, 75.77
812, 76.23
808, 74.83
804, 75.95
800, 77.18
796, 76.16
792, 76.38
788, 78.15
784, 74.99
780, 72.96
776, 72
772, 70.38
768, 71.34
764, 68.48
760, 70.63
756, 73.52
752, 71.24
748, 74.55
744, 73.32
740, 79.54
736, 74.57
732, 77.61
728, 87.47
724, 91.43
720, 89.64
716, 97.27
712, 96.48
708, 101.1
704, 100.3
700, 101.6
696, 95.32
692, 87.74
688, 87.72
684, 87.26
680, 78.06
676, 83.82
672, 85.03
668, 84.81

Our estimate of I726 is 97.27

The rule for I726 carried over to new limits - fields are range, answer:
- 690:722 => 101.6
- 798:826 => 77.18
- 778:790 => 78.15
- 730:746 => 79.54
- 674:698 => 95.32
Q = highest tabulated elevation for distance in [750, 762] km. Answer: 73.52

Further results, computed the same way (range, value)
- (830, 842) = 80.22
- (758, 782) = 72.96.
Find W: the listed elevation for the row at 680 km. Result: 78.06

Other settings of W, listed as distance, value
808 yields 74.83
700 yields 101.6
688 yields 87.72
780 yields 72.96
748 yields 74.55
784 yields 74.99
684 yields 87.26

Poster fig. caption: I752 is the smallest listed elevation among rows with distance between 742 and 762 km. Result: 70.63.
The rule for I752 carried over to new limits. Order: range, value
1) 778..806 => 72.96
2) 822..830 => 76.01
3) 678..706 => 78.06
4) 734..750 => 73.32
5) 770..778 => 70.38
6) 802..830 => 74.83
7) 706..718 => 96.48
